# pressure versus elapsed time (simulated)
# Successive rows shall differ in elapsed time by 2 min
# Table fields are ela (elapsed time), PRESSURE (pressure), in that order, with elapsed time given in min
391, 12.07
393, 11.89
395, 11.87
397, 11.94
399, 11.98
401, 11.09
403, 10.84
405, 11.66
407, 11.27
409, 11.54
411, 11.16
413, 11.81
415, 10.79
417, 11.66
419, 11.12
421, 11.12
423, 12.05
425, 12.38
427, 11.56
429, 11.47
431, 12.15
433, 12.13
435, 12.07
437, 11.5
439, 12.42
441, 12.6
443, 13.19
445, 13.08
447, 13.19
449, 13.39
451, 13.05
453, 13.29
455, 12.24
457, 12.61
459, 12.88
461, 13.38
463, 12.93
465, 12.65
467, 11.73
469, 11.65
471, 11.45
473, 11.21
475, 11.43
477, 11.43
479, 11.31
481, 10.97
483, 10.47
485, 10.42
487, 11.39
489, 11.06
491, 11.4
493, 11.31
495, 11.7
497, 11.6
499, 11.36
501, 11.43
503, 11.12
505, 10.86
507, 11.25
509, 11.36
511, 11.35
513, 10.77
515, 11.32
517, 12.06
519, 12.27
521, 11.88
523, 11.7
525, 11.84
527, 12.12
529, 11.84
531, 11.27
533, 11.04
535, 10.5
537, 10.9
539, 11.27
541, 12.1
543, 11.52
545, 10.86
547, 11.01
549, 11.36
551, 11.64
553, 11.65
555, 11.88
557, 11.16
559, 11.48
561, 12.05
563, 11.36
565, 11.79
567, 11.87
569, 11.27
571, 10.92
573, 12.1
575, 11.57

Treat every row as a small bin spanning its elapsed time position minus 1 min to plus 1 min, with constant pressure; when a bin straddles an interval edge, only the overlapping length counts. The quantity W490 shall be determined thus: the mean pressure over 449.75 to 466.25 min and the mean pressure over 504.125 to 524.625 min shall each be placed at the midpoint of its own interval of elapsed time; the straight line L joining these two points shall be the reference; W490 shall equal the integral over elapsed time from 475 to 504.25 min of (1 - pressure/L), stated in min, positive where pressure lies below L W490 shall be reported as 2.1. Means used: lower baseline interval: 12.9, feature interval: 11.2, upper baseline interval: 11.5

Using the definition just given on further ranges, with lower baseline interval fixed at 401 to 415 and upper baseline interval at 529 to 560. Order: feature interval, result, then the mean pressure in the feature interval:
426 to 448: -1.9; 12.3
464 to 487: 0.0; 11.3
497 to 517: 0.1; 11.3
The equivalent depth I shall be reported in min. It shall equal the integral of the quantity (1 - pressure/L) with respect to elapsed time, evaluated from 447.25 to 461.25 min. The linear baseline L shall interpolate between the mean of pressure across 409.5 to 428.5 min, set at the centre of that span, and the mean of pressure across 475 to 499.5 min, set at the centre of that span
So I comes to -2.0 min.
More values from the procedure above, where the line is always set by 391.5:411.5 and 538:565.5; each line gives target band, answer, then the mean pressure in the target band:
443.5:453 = -1.4 min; 13.2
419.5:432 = -0.2 min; 11.8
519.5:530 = -0.3 min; 11.9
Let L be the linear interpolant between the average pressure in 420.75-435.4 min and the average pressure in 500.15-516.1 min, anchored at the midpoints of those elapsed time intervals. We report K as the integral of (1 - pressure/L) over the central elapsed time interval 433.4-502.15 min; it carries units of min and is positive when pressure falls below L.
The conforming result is -2.6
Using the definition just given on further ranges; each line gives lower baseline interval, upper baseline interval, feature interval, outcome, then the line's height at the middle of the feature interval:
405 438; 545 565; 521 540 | 0.2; 11.5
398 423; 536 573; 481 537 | 0.4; 11.4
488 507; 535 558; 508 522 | -0.3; 11.3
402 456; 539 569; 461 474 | -0.2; 11.9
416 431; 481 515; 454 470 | -1.5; 11.4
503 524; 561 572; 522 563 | 0.1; 11.5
